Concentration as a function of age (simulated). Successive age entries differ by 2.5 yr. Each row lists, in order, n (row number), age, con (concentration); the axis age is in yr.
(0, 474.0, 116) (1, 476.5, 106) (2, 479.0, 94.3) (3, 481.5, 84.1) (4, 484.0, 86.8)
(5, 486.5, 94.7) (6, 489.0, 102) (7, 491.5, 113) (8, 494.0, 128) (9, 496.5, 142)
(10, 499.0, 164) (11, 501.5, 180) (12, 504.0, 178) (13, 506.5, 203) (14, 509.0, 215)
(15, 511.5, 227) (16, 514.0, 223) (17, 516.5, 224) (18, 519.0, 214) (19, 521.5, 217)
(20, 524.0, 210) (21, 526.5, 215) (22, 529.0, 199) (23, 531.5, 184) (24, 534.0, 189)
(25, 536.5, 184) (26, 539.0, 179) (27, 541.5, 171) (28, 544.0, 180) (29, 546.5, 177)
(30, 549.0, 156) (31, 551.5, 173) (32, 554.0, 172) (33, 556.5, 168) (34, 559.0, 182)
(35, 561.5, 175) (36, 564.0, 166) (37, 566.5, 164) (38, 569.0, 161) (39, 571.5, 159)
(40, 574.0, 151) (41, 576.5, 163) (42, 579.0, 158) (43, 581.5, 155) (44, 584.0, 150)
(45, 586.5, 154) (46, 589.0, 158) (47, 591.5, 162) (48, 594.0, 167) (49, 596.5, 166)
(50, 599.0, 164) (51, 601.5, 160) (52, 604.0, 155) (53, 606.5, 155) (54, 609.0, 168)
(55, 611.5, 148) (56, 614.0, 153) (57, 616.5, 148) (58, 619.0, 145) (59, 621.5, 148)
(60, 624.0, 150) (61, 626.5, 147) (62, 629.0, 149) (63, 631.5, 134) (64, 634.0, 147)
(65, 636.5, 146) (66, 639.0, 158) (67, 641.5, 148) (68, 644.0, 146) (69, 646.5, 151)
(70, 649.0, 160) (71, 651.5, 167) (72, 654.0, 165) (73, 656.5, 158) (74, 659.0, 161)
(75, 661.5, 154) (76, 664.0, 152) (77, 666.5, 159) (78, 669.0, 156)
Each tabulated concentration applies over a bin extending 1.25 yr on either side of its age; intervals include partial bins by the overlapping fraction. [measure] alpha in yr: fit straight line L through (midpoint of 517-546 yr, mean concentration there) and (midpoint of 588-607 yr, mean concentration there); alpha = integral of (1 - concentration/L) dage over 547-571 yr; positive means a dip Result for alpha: 1.6 yr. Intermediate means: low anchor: 195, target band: 169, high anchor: 161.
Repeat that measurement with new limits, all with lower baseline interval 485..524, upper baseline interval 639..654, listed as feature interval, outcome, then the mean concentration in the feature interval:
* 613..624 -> 0.8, 149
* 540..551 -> -0.1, 171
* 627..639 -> 0.9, 146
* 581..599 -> 0.5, 159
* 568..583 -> 0.7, 158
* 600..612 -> 0.2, 158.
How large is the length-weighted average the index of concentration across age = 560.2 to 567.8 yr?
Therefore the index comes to 168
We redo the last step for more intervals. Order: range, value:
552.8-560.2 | 174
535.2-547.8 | 178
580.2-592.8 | 156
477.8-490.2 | 92.3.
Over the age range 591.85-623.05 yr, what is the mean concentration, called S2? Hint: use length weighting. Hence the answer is 157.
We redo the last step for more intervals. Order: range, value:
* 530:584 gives 170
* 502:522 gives 211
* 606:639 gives 149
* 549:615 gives 162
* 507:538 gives 208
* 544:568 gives 171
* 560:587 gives 160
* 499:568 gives 189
